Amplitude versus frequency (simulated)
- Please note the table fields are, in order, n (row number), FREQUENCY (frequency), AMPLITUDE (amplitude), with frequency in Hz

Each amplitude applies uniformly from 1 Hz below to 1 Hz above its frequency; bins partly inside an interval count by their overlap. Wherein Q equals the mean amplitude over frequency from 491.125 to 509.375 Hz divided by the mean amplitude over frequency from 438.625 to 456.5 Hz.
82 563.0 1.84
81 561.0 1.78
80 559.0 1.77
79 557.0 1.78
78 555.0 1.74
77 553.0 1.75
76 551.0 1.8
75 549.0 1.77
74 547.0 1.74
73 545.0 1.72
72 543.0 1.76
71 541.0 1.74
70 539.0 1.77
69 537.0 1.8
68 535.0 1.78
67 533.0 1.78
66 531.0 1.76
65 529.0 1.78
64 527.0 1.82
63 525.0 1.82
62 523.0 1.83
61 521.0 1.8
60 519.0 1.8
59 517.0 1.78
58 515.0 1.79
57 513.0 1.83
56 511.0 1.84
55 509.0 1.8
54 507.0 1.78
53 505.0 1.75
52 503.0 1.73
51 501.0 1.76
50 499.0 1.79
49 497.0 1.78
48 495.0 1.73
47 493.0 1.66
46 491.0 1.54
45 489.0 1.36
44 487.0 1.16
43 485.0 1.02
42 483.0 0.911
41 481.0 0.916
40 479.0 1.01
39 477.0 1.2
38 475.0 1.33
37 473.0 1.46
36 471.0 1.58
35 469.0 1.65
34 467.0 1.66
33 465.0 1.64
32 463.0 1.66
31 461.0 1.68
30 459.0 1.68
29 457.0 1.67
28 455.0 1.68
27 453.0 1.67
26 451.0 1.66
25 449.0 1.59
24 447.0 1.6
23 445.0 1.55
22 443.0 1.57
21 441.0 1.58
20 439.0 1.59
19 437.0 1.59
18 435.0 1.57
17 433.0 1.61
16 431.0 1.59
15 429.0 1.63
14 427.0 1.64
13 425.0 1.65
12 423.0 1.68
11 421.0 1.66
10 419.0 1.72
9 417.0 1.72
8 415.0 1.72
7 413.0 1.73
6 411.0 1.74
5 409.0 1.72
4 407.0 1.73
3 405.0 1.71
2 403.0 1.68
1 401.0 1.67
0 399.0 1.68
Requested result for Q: 1.1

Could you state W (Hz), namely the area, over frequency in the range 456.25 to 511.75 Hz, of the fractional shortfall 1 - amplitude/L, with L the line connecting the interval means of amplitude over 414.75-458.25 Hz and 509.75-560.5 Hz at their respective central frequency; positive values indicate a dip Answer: 5.9 Hz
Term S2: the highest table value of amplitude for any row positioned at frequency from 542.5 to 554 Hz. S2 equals 1.8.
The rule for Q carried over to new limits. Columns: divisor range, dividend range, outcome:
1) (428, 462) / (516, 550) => 1.10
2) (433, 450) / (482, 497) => 0.87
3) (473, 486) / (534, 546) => 1.61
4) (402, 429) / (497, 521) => 1.05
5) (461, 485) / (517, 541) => 1.31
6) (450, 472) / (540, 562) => 1.06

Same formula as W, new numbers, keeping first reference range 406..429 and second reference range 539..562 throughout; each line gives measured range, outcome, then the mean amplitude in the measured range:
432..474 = 2.4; 1.62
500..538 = -1.0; 1.79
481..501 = 3.5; 1.43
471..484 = 4.2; 1.17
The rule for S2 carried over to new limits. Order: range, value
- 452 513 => 1.84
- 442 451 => 1.66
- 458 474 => 1.68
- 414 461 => 1.72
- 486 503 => 1.79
